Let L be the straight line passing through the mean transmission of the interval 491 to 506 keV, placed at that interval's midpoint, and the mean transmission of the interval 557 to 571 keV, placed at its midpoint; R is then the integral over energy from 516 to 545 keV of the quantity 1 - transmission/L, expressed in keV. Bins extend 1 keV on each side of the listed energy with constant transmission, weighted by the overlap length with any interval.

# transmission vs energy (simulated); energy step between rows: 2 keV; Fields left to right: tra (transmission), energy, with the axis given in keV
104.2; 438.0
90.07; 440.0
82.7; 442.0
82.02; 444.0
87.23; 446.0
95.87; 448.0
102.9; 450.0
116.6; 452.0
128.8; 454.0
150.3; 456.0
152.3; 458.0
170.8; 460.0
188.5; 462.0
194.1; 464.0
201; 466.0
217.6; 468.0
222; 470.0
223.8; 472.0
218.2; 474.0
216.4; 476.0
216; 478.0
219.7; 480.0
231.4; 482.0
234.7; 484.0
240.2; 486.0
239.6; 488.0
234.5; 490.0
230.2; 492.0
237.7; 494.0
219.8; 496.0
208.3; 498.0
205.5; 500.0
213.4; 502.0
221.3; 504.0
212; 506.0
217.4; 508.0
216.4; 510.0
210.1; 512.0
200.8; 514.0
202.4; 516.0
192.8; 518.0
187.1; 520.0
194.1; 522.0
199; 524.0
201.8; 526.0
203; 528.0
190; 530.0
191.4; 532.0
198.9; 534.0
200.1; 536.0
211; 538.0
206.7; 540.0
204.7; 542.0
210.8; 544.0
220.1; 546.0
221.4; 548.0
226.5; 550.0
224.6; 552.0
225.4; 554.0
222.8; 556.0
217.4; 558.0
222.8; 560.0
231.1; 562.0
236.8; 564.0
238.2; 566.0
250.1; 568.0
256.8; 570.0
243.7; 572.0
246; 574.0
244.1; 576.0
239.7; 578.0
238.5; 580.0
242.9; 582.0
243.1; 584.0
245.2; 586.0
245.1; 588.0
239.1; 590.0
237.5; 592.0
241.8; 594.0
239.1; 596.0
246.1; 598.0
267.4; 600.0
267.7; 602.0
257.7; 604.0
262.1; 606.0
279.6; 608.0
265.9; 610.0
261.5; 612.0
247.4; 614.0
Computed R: 3.6 keV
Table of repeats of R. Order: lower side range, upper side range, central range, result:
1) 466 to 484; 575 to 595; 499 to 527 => 2.7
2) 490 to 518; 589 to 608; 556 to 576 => 0.2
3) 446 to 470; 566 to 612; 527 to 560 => 0.9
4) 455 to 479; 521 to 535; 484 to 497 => -2.4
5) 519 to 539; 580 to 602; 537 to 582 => -1.6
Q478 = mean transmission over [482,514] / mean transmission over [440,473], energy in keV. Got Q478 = 1.5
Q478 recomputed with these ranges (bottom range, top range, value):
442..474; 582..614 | 1.63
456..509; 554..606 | 1.13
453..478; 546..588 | 1.23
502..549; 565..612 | 1.22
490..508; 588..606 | 1.14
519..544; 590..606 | 1.26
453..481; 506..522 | 1.05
